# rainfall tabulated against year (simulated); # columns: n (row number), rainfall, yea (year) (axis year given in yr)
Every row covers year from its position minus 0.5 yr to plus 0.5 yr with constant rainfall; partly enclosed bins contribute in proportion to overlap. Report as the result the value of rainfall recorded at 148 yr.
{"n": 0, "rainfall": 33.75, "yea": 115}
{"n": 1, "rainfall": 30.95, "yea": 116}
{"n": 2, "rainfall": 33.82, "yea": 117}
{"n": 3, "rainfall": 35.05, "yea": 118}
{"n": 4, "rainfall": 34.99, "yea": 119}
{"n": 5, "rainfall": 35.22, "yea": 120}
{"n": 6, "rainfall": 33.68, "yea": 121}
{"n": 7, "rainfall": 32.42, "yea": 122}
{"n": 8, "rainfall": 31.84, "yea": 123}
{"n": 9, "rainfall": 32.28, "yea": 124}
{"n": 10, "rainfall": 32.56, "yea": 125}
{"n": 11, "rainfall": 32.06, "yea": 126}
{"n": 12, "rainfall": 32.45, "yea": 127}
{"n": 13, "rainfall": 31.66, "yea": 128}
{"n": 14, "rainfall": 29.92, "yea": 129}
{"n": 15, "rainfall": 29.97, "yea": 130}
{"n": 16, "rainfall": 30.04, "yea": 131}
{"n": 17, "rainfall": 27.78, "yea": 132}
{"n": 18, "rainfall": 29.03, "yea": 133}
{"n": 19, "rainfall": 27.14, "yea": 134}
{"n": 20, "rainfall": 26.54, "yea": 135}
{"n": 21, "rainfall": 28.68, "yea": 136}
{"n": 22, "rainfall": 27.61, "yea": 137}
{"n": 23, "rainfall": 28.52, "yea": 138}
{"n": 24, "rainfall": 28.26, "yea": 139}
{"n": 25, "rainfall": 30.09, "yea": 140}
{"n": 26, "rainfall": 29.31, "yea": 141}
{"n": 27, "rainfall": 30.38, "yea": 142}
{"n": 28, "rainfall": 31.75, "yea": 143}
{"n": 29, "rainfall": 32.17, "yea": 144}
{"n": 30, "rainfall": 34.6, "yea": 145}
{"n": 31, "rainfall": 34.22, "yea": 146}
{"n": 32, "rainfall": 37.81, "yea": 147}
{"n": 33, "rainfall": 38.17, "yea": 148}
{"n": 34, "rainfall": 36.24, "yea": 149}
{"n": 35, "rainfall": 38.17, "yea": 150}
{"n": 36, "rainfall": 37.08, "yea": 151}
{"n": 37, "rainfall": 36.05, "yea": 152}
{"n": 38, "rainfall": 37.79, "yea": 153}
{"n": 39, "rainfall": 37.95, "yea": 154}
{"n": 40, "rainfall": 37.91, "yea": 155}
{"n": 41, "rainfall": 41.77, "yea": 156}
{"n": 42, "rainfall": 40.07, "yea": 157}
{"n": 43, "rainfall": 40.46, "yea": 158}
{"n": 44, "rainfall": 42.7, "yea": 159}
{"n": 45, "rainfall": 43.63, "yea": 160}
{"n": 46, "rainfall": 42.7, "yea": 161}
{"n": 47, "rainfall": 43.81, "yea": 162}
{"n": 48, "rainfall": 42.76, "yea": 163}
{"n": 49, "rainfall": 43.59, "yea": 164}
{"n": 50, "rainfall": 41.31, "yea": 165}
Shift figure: 38.17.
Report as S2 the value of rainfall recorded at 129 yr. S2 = 29.92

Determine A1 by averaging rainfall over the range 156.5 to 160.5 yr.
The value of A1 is 41.7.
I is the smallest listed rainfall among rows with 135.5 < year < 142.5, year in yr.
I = 27.61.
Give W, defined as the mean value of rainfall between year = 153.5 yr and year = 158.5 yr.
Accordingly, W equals 39.6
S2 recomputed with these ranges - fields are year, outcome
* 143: 31.75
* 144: 32.17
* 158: 40.46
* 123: 31.84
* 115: 33.75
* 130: 29.97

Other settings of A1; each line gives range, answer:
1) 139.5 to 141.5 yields 29.7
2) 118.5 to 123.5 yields 33.6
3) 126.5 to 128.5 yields 32.1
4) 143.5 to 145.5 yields 33.4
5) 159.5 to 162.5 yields 43.4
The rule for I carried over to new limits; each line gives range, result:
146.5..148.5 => 37.81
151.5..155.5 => 36.05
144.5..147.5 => 34.22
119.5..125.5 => 31.84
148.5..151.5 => 36.24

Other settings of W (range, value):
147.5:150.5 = 37.5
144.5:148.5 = 36.2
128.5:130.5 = 29.9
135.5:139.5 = 28.3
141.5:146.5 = 32.6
